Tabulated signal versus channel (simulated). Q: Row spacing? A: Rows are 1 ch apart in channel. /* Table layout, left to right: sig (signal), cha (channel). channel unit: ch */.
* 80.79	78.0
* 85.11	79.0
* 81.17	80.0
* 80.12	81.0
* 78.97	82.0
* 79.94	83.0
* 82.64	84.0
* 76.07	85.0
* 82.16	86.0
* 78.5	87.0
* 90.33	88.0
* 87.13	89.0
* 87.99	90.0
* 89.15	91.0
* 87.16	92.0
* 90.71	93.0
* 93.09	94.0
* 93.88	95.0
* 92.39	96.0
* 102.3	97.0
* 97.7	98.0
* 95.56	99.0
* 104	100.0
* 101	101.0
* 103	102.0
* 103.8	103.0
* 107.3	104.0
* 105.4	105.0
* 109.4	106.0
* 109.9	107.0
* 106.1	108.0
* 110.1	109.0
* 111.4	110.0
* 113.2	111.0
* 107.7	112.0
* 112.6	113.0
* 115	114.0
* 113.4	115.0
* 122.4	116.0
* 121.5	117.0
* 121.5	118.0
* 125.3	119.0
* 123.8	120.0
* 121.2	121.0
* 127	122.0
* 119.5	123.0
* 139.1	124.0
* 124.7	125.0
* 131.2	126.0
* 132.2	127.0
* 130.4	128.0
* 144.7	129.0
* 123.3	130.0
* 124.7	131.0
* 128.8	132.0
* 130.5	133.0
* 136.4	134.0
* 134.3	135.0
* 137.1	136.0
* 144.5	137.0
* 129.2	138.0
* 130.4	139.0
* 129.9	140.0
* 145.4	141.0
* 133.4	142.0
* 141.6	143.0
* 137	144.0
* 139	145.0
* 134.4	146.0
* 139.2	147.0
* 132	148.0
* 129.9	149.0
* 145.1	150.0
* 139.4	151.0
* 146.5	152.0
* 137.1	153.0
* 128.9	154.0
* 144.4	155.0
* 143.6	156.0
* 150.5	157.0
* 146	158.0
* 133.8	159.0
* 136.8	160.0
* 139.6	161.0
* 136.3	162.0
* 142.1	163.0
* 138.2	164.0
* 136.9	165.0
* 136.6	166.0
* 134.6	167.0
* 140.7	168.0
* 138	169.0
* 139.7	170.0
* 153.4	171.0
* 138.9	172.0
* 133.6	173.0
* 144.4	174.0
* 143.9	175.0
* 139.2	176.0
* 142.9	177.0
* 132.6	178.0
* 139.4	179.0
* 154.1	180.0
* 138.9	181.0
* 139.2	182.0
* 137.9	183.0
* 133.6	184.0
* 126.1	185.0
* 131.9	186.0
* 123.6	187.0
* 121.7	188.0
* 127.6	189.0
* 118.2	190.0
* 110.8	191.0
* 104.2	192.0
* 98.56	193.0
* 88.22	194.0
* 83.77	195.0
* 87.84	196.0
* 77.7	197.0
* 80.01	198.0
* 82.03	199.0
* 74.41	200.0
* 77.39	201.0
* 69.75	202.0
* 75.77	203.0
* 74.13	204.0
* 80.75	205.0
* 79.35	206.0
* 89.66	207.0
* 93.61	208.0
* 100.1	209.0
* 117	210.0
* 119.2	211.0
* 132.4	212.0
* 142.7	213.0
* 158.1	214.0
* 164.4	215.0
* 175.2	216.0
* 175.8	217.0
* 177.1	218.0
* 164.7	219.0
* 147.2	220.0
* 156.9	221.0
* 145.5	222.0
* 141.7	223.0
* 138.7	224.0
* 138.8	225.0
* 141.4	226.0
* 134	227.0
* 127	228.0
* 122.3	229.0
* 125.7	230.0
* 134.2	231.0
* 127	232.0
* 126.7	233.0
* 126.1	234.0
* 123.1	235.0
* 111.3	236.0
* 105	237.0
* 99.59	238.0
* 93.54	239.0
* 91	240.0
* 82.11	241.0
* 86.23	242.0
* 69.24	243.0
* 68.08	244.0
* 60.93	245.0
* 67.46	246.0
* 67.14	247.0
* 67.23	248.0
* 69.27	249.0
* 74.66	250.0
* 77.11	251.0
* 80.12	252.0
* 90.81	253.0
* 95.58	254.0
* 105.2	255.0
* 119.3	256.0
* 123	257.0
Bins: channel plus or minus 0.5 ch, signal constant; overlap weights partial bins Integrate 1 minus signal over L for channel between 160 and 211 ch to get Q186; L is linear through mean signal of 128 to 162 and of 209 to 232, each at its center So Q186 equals 8.30 ch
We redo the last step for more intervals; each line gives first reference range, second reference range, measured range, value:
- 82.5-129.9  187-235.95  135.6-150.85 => -3.5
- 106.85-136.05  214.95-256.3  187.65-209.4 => 4.9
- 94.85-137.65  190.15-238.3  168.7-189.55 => -3.5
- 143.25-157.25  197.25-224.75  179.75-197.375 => 1.4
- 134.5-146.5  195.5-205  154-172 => -4.1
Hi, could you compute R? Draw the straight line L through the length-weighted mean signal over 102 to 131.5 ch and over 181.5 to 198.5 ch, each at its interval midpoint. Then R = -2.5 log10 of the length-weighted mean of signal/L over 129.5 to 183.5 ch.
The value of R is -0.20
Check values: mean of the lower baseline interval 119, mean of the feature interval 138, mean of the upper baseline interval 111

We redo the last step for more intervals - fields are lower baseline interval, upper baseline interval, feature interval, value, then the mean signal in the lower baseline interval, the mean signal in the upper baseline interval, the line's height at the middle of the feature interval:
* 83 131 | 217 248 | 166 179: -0.24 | 108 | 117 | 112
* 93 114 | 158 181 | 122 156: -0.10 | 104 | 140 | 123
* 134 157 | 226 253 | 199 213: 0.20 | 138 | 97.5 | 112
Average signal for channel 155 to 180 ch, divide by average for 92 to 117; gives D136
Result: 1.3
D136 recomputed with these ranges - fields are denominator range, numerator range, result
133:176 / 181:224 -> 0.85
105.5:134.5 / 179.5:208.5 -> 0.84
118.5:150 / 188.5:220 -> 0.83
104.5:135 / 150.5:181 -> 1.15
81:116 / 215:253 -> 1.17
